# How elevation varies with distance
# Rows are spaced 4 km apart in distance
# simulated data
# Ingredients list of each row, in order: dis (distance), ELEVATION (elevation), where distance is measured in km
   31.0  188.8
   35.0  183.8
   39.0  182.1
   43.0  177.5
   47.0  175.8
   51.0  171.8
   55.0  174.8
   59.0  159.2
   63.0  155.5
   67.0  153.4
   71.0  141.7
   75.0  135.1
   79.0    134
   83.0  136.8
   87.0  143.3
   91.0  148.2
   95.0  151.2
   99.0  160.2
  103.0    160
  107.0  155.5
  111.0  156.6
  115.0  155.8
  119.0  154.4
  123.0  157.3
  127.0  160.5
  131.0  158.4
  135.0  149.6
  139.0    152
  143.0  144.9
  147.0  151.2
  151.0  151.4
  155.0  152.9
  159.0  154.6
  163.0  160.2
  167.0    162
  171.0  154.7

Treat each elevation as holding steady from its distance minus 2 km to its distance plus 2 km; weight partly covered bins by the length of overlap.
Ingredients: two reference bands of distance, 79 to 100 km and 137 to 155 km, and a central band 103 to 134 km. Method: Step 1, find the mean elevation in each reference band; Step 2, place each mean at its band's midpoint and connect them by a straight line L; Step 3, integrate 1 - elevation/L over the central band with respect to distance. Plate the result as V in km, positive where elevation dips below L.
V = -1.8 km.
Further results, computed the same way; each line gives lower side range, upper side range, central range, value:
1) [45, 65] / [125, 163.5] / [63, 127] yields 4.3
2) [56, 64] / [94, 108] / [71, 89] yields 2.4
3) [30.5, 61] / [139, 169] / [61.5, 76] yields 2.1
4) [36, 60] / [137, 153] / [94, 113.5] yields 0.4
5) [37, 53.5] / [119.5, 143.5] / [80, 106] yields 2.3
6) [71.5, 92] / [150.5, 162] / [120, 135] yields -0.9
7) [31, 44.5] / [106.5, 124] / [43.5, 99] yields 5.8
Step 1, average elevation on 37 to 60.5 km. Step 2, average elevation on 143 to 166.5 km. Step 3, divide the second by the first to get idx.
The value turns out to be 0.88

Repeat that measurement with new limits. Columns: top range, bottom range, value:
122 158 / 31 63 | 0.88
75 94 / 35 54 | 0.79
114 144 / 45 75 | 0.96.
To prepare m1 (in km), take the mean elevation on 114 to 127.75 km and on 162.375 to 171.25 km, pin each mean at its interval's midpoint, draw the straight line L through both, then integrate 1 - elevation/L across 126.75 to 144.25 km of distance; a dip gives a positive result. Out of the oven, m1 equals 0.6 km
